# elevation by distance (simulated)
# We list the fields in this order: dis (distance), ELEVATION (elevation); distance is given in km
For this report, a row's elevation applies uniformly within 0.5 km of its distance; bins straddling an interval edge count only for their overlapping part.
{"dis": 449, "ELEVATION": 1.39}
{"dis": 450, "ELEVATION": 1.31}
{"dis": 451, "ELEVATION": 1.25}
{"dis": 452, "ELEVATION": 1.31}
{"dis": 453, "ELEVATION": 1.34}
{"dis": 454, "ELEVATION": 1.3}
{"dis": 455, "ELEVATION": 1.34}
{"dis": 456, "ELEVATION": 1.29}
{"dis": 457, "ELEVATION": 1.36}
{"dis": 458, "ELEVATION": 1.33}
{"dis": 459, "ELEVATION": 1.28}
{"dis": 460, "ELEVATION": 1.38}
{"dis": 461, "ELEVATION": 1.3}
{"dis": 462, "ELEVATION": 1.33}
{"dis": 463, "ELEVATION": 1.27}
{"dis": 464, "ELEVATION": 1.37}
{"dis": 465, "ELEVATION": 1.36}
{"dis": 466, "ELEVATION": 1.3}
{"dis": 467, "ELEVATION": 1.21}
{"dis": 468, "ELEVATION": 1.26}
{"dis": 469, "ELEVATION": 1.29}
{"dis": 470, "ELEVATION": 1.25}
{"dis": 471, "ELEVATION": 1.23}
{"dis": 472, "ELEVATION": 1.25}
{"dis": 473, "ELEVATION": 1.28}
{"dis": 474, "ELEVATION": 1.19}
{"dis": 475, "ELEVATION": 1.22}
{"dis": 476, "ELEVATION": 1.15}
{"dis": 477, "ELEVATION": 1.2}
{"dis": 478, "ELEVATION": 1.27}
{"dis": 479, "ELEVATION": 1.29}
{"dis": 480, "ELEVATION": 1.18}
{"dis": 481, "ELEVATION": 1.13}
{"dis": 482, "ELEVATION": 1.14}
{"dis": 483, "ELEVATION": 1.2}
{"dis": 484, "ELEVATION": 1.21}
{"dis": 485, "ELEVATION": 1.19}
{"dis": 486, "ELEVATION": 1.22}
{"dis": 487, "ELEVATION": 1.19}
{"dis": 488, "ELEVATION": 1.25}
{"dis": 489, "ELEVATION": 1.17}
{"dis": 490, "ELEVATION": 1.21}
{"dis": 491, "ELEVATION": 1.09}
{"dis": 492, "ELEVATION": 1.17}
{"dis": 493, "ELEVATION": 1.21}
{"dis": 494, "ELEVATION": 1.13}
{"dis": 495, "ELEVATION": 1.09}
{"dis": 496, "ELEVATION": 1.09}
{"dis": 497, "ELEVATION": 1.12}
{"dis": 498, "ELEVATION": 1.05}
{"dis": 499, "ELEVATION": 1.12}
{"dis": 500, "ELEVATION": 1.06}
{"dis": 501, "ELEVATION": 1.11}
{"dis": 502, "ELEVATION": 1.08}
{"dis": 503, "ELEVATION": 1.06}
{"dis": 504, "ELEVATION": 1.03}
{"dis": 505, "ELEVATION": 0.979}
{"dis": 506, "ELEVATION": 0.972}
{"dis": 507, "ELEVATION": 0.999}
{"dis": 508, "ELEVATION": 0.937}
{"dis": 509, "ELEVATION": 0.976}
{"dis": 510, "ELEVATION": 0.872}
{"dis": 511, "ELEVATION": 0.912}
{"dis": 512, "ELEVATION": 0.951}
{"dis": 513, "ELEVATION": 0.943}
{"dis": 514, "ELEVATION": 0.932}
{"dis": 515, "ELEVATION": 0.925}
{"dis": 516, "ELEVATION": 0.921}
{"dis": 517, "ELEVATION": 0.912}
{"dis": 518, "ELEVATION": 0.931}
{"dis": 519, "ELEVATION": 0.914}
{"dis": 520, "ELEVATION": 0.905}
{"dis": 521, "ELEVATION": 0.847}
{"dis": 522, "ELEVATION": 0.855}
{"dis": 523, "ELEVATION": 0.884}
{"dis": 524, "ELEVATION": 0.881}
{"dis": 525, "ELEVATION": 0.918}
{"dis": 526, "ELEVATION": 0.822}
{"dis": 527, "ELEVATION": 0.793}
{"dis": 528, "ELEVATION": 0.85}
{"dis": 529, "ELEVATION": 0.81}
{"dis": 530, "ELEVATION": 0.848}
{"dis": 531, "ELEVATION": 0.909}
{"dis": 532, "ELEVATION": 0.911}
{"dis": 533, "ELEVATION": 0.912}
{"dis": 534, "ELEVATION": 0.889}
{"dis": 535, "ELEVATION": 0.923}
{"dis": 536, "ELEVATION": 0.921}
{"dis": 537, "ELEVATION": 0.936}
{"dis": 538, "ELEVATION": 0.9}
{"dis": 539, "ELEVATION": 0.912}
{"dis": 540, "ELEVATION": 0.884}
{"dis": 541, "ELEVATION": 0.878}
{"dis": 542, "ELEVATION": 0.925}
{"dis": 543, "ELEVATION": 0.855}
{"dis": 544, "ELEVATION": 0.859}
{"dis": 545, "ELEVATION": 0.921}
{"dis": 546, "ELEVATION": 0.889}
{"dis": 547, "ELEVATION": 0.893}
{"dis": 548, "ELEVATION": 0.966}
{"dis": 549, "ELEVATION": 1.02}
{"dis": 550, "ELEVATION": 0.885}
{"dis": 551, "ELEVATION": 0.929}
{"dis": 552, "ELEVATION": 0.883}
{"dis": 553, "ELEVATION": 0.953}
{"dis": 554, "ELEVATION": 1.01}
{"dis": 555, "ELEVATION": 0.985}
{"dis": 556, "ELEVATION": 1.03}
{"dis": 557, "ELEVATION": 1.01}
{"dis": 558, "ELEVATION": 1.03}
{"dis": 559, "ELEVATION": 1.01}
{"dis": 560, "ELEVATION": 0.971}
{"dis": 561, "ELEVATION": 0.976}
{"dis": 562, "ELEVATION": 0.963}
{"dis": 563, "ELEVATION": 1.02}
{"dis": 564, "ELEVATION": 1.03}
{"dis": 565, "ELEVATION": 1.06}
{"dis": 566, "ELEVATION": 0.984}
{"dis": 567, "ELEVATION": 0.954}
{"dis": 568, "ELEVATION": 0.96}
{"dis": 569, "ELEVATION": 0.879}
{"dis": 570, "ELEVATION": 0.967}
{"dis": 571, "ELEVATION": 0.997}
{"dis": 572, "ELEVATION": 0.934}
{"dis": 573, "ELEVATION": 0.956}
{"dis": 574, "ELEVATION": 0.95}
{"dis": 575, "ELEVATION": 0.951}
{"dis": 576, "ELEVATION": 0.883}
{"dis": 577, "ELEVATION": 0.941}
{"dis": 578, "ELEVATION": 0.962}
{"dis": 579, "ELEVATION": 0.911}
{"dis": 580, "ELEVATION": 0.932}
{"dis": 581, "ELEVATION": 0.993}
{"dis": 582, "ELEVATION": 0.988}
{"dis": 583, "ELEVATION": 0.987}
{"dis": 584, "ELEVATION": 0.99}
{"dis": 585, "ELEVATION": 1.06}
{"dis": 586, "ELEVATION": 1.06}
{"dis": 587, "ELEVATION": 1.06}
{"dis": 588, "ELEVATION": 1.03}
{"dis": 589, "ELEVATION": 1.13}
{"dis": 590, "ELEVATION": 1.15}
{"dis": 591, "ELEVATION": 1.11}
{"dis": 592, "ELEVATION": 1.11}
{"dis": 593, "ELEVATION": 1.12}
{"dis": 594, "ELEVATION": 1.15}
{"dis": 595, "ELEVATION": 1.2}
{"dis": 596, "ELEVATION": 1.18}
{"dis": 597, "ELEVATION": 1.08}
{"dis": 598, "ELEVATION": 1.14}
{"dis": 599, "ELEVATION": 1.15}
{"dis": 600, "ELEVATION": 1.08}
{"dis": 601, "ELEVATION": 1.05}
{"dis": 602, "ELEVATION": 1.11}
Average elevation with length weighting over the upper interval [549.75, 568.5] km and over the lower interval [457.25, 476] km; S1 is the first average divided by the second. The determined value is 0.8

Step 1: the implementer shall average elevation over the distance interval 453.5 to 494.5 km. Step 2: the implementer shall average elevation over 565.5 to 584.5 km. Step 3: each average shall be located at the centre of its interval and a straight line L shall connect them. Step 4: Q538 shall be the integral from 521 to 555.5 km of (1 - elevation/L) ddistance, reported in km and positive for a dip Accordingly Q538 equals 5.2 km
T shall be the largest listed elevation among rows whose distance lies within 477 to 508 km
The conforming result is 1.29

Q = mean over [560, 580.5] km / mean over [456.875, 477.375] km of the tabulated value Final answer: 0.75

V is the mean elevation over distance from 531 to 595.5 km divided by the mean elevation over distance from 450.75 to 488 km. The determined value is 0.77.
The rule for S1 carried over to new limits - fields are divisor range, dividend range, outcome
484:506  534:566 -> 0.84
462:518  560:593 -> 0.88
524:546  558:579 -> 1.09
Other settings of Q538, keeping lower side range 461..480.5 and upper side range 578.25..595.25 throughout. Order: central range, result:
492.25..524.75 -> 5.59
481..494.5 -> 0.53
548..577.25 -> 3.38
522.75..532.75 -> 2.55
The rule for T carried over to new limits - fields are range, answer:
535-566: 1.06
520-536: 0.923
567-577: 0.997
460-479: 1.38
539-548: 0.966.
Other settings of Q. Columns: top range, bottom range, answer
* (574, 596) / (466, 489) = 0.85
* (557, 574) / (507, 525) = 1.07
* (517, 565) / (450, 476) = 0.71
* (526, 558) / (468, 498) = 0.77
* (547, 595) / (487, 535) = 1.01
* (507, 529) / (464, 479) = 0.72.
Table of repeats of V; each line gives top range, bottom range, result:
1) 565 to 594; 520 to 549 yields 1.13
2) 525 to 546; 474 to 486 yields 0.74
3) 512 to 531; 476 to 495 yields 0.75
